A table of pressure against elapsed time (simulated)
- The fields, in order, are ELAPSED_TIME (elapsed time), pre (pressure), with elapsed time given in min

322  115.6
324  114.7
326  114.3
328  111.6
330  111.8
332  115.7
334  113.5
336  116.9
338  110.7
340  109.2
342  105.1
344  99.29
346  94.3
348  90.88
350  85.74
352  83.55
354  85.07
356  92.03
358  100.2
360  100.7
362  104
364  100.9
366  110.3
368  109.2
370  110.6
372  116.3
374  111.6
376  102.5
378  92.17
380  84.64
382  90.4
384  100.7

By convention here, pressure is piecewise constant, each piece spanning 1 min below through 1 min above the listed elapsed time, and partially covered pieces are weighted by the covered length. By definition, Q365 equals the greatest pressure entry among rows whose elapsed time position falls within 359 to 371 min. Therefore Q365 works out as 110.6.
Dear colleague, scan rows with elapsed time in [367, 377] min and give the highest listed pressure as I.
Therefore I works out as 116.3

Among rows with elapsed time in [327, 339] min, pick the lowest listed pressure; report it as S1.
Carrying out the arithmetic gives 110.7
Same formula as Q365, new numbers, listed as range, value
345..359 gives 100.2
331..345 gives 116.9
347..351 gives 90.88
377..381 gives 92.17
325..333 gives 115.7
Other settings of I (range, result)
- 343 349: 99.29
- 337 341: 110.7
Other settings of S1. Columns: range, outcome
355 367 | 92.03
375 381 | 84.64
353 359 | 85.07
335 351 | 85.74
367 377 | 102.5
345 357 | 83.55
